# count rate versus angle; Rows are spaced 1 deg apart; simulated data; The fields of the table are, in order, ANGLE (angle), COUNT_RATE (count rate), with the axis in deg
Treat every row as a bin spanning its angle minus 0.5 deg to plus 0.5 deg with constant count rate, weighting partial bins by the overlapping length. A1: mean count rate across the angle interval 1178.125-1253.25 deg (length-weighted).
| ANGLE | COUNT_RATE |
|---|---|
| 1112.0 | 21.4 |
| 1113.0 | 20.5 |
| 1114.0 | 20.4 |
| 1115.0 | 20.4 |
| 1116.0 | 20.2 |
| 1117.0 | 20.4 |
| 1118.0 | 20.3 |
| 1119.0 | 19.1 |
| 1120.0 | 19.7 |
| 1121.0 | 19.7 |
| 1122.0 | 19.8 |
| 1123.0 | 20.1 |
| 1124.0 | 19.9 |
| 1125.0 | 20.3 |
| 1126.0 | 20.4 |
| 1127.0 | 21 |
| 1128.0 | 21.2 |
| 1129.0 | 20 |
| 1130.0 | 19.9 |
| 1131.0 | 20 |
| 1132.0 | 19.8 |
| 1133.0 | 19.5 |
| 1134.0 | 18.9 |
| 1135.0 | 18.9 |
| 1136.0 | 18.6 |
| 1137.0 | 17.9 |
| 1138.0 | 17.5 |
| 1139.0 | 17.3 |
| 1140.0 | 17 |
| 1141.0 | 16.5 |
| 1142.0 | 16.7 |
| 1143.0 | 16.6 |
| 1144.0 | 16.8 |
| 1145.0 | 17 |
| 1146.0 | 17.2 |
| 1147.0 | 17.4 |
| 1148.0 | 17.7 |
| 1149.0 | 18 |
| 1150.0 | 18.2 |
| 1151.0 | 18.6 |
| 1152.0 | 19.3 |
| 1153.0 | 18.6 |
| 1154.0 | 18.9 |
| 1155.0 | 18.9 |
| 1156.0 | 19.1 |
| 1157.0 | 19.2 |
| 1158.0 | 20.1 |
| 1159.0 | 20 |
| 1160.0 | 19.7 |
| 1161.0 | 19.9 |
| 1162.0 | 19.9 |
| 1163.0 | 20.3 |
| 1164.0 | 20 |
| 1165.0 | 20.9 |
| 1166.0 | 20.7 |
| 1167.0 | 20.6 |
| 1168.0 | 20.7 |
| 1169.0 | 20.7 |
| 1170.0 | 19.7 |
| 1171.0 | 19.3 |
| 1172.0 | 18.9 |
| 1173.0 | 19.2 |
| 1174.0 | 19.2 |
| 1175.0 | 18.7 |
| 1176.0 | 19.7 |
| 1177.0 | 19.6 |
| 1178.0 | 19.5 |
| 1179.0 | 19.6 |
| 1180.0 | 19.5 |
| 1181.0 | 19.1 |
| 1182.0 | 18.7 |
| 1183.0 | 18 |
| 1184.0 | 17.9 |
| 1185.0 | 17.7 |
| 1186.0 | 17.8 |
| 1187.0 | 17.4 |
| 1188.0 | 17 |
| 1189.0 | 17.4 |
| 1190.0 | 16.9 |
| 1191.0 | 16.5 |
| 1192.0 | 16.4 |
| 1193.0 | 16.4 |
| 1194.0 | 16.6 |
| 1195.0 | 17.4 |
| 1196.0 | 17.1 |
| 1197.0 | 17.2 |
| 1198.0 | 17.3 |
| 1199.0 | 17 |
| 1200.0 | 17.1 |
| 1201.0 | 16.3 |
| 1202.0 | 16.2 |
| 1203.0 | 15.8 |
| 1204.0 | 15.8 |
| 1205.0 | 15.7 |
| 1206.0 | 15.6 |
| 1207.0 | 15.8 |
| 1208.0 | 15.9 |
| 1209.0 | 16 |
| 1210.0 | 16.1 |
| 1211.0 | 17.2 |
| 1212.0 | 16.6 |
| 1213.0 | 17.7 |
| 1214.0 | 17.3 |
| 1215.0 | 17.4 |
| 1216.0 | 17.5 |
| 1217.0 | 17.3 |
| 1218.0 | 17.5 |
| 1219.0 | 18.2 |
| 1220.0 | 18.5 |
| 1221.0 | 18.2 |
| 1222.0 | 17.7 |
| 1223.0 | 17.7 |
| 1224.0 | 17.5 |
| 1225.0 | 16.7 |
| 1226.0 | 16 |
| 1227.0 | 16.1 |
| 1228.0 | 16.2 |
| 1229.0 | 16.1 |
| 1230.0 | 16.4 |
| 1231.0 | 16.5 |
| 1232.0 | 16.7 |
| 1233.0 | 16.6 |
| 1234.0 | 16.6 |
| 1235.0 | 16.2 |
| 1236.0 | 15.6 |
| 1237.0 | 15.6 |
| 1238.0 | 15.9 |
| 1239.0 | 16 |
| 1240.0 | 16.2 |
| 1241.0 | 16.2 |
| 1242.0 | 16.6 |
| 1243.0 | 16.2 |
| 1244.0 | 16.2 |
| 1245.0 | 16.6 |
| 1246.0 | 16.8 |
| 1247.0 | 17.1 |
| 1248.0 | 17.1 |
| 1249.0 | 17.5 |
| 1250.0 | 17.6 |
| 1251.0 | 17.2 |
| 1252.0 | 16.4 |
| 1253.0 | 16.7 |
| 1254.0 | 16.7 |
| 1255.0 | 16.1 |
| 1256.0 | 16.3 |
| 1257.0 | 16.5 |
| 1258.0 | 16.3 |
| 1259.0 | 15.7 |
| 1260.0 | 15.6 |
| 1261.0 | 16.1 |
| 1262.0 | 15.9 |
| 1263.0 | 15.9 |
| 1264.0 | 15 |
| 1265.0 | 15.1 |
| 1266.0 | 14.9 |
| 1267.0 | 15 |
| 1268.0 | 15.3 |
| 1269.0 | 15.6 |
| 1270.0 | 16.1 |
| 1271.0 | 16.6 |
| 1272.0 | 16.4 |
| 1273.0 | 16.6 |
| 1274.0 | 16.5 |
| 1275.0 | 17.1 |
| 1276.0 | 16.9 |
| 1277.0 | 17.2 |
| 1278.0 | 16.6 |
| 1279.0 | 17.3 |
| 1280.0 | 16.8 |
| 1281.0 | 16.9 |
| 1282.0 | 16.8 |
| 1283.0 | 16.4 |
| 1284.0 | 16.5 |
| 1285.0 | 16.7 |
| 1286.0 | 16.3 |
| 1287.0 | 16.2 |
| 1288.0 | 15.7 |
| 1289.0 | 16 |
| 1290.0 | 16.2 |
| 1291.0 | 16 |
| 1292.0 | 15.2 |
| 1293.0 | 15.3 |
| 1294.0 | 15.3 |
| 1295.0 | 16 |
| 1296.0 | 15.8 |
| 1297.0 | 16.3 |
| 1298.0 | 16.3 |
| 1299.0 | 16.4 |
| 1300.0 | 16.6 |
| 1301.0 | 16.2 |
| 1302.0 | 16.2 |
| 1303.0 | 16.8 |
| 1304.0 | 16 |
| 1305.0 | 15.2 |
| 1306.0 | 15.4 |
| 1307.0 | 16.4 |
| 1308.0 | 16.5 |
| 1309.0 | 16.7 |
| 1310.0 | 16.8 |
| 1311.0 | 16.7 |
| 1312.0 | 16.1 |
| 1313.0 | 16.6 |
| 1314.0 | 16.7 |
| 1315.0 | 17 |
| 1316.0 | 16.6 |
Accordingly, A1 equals 16.9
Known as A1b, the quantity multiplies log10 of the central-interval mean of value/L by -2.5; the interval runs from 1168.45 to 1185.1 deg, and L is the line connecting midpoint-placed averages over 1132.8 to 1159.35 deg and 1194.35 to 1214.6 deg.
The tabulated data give -0.11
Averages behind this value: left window 18.1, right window 16.6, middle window 19.2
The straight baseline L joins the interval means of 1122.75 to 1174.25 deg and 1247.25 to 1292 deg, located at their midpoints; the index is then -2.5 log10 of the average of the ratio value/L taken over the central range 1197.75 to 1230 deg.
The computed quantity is 0.05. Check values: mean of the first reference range 19.1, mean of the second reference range 16.3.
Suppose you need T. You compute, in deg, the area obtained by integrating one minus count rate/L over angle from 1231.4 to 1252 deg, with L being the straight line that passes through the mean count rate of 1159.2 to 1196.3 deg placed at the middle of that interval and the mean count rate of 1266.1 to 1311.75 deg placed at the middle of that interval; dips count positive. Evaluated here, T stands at 1.0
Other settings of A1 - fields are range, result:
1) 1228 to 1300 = 16.3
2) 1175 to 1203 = 17.7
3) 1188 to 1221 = 16.8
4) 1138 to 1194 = 18.6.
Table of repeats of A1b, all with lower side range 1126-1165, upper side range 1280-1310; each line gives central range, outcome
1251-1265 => 0.048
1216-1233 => 0.021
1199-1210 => 0.108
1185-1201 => 0.057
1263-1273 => 0.068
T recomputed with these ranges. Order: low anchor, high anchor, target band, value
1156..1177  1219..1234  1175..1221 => 2.47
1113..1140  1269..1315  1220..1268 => 2.51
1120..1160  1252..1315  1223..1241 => 0.85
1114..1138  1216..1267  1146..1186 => -1.24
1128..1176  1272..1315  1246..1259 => 0.26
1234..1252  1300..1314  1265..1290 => 0.11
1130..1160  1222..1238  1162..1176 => -1.65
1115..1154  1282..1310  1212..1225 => -0.14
